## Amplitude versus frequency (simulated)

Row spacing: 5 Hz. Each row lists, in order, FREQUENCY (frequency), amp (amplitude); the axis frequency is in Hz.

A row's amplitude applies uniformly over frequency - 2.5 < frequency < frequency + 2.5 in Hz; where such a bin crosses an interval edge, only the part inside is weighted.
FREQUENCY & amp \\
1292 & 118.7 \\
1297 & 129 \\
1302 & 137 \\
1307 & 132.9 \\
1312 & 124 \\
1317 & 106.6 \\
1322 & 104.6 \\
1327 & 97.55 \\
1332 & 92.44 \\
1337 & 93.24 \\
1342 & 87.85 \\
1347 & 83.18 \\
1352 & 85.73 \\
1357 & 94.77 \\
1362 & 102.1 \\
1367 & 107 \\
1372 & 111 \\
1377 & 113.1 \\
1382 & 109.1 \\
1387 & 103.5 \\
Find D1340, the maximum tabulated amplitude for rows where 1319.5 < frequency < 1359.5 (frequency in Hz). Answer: 104.6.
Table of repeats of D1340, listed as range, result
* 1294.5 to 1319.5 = 137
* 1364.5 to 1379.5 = 113.1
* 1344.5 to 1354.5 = 85.73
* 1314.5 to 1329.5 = 106.6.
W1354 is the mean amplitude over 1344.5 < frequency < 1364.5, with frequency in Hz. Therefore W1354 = 91.4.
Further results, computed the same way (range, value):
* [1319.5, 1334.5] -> 98.2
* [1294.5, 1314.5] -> 131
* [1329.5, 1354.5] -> 88.5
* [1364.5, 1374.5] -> 109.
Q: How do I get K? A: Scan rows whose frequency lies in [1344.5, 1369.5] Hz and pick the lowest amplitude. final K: 83.18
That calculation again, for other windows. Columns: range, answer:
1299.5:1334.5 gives 92.44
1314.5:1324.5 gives 104.6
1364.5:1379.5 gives 107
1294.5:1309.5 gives 129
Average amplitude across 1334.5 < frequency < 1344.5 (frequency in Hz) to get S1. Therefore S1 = 90.5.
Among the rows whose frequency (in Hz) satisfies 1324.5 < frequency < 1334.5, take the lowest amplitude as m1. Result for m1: 92.44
